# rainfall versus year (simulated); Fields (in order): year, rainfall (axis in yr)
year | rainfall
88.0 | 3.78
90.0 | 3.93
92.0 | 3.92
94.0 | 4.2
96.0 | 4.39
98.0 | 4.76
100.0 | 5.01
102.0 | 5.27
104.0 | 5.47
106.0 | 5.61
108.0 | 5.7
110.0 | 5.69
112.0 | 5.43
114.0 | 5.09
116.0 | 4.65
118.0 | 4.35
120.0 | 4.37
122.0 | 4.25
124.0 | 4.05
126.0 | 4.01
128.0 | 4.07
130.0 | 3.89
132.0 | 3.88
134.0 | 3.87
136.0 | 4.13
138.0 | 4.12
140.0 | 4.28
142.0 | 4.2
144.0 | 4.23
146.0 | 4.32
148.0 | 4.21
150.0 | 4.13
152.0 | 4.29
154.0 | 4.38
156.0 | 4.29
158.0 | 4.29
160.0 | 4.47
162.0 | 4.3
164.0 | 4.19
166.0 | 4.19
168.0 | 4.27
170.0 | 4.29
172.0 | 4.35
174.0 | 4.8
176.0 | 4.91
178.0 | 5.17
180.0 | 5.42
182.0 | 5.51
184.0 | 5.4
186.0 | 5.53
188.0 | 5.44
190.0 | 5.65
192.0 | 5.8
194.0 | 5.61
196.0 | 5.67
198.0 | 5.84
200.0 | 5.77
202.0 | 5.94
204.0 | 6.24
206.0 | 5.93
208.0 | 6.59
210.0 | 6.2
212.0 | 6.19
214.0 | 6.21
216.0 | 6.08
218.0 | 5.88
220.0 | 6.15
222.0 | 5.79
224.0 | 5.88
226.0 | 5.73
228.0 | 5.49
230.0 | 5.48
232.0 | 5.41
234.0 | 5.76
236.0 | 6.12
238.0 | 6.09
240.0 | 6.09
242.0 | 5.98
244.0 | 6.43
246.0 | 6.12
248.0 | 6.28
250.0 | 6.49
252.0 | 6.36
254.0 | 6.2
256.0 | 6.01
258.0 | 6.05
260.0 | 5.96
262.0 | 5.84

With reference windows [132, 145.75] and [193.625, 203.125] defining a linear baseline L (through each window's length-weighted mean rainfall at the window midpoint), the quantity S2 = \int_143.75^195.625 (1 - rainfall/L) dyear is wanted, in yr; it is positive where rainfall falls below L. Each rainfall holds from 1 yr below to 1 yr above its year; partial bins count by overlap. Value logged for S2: 2.4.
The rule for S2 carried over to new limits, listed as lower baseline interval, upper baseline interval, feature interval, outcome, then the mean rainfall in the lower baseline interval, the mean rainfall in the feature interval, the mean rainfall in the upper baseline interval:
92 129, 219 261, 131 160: 5.2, 4.77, 4.2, 5.99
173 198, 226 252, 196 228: -1.7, 5.43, 6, 5.98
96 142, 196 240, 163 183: 2.4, 4.62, 4.71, 5.94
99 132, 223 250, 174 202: -0.2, 4.78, 5.51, 5.93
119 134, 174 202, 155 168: 1.6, 4.06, 4.29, 5.51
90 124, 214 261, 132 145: 2.5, 4.83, 4.12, 6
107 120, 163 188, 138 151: 2.0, 5.09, 4.22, 4.86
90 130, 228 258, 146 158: 2.0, 4.71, 4.27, 6.04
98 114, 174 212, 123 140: 4.5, 5.39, 4.02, 5.69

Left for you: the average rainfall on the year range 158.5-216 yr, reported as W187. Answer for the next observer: 5.36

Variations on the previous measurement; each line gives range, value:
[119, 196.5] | 4.56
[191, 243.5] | 5.92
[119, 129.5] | 4.14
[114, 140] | 4.18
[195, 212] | 6.03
